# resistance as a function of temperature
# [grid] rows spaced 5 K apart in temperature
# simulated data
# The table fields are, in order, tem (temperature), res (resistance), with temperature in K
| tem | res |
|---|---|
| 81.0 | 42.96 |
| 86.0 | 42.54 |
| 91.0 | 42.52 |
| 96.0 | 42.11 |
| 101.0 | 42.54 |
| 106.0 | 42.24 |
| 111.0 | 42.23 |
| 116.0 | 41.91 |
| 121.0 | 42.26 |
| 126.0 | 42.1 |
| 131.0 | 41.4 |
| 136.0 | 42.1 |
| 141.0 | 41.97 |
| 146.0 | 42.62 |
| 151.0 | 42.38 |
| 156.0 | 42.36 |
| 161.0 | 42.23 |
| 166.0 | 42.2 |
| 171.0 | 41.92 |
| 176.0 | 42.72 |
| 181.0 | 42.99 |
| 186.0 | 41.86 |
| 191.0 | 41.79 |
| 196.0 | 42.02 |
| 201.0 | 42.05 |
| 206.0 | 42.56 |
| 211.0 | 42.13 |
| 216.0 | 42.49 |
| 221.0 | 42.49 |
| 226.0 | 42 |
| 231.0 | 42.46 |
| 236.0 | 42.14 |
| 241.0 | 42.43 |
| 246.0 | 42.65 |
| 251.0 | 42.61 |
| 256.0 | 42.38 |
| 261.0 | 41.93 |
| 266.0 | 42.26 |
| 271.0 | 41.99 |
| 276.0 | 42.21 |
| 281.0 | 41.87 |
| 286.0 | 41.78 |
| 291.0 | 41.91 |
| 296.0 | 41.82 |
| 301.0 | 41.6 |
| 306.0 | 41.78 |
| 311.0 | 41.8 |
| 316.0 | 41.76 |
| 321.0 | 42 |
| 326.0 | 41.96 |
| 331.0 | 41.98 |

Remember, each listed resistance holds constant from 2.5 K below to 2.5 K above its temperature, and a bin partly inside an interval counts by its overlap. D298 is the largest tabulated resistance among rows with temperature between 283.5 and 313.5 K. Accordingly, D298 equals 41.91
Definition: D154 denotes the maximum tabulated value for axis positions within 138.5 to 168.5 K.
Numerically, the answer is 42.62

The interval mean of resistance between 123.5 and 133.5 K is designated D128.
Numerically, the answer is 41.8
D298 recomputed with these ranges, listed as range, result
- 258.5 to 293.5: 42.26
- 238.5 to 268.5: 42.65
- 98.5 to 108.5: 42.54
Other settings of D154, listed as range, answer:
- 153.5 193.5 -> 42.99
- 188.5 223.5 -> 42.56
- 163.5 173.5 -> 42.2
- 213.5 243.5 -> 42.49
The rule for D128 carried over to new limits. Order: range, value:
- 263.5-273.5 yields 42.1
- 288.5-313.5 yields 41.8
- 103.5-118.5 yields 42.1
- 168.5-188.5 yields 42.4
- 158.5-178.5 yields 42.3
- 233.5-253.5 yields 42.5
